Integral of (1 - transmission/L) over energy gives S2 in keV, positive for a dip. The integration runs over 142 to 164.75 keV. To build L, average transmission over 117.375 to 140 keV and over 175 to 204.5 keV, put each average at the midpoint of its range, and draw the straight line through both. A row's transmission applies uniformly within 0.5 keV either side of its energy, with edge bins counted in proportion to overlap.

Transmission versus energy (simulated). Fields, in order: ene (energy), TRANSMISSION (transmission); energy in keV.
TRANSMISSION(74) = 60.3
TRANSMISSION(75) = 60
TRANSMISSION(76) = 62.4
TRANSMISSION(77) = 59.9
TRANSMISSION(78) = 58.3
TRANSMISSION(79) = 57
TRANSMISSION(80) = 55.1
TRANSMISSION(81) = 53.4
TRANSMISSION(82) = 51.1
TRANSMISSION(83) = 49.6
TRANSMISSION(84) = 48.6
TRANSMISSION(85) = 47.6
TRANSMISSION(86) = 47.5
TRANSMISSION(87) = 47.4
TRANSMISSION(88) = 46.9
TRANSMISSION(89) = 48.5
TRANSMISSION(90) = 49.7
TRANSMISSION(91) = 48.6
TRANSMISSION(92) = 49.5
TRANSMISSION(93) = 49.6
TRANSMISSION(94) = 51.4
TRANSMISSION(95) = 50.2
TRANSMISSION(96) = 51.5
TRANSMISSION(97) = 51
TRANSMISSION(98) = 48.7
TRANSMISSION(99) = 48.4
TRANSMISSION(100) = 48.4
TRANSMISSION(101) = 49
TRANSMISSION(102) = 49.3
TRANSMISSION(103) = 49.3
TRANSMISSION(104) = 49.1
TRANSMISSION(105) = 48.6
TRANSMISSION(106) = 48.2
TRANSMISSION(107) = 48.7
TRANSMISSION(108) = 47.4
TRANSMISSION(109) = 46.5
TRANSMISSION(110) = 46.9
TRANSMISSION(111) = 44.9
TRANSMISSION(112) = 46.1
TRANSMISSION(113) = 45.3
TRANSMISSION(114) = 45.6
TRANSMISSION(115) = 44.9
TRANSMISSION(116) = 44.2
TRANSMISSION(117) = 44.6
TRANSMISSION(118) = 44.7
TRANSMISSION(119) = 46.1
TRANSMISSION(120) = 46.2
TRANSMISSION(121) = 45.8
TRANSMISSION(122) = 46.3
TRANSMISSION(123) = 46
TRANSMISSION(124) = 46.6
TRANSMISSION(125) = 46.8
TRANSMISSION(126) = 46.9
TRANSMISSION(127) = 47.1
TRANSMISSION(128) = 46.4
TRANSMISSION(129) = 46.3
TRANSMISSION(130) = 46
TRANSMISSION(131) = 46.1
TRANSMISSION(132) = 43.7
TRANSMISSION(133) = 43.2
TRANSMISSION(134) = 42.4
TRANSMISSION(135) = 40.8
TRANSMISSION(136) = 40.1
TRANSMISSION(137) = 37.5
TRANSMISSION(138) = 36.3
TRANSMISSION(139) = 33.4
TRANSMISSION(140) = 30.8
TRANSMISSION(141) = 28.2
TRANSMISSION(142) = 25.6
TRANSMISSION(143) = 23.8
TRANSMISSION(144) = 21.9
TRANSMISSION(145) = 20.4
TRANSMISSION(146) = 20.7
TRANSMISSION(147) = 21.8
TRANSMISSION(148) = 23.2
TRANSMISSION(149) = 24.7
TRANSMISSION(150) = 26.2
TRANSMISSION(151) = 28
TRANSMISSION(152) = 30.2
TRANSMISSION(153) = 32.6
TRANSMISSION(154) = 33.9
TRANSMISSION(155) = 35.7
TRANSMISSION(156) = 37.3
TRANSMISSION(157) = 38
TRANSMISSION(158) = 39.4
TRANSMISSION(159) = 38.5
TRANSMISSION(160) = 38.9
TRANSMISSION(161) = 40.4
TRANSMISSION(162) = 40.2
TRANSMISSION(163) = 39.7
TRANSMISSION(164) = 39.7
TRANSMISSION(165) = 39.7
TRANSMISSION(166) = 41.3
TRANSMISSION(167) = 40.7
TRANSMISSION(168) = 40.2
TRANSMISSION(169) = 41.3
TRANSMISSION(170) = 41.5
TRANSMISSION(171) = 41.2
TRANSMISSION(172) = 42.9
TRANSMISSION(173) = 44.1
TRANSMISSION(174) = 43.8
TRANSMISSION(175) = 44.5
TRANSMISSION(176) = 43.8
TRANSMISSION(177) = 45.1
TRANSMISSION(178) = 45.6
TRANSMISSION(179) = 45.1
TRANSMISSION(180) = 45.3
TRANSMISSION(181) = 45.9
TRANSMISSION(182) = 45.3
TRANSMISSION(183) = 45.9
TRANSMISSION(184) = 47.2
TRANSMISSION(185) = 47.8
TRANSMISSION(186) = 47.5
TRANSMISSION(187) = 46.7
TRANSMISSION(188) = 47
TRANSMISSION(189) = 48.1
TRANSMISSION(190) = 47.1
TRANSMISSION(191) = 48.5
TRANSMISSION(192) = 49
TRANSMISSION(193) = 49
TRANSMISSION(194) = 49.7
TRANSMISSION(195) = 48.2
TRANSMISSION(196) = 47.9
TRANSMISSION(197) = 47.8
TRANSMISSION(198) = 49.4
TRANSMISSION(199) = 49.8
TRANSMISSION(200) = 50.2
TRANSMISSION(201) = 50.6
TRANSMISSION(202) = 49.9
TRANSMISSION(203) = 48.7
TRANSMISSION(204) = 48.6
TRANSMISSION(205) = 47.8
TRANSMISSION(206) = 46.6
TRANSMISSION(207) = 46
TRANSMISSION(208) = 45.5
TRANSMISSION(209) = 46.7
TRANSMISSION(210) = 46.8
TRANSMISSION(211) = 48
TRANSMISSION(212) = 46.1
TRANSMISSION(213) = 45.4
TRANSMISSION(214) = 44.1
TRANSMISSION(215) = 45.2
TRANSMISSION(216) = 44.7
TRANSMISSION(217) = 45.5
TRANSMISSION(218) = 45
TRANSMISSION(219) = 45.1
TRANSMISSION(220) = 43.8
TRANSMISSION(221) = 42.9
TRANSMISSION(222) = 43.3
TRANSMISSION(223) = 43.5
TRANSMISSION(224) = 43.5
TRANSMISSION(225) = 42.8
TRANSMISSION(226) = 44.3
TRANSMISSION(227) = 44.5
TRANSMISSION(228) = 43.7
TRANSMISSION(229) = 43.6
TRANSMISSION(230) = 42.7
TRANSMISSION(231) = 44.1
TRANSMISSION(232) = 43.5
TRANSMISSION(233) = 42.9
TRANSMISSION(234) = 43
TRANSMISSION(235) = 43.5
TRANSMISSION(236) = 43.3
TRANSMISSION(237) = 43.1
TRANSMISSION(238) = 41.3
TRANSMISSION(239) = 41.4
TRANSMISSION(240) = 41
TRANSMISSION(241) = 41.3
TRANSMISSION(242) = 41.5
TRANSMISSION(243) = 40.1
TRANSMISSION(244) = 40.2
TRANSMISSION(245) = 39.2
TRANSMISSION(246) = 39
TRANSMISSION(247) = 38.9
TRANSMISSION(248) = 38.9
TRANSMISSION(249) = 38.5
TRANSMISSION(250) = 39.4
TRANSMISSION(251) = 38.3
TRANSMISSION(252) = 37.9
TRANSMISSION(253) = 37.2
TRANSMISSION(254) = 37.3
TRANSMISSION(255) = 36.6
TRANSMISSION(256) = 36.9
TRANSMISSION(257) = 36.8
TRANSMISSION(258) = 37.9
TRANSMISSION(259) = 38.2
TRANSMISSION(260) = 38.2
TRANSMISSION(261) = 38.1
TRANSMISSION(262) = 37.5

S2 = 6.9 keV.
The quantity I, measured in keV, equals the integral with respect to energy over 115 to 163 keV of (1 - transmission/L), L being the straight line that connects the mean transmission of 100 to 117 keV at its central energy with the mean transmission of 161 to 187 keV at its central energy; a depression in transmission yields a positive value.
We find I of 8.50 keV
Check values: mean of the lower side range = 47.1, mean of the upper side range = 43.4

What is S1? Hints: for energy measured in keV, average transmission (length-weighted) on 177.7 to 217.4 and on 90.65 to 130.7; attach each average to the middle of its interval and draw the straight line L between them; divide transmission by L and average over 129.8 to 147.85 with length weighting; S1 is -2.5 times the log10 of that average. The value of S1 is 0.39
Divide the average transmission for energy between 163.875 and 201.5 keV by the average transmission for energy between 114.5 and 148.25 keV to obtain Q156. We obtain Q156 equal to 1.18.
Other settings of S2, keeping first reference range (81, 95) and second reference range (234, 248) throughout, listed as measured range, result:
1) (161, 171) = 1.00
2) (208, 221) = -0.91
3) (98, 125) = 0.59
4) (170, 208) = -2.69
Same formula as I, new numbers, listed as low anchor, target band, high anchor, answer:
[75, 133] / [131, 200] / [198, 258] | 9.20 keV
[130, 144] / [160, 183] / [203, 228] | -1.39 keV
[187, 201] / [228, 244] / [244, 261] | -0.51 keV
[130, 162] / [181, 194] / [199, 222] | -1.75 keV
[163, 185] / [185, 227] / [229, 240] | -3.55 keV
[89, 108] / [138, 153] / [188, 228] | 6.83 keV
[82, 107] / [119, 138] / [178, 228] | 1.49 keV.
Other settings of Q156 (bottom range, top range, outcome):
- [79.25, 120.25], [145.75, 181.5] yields 0.78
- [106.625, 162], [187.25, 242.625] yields 1.18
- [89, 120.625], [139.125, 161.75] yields 0.63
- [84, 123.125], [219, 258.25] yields 0.86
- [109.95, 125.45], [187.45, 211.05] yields 1.06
